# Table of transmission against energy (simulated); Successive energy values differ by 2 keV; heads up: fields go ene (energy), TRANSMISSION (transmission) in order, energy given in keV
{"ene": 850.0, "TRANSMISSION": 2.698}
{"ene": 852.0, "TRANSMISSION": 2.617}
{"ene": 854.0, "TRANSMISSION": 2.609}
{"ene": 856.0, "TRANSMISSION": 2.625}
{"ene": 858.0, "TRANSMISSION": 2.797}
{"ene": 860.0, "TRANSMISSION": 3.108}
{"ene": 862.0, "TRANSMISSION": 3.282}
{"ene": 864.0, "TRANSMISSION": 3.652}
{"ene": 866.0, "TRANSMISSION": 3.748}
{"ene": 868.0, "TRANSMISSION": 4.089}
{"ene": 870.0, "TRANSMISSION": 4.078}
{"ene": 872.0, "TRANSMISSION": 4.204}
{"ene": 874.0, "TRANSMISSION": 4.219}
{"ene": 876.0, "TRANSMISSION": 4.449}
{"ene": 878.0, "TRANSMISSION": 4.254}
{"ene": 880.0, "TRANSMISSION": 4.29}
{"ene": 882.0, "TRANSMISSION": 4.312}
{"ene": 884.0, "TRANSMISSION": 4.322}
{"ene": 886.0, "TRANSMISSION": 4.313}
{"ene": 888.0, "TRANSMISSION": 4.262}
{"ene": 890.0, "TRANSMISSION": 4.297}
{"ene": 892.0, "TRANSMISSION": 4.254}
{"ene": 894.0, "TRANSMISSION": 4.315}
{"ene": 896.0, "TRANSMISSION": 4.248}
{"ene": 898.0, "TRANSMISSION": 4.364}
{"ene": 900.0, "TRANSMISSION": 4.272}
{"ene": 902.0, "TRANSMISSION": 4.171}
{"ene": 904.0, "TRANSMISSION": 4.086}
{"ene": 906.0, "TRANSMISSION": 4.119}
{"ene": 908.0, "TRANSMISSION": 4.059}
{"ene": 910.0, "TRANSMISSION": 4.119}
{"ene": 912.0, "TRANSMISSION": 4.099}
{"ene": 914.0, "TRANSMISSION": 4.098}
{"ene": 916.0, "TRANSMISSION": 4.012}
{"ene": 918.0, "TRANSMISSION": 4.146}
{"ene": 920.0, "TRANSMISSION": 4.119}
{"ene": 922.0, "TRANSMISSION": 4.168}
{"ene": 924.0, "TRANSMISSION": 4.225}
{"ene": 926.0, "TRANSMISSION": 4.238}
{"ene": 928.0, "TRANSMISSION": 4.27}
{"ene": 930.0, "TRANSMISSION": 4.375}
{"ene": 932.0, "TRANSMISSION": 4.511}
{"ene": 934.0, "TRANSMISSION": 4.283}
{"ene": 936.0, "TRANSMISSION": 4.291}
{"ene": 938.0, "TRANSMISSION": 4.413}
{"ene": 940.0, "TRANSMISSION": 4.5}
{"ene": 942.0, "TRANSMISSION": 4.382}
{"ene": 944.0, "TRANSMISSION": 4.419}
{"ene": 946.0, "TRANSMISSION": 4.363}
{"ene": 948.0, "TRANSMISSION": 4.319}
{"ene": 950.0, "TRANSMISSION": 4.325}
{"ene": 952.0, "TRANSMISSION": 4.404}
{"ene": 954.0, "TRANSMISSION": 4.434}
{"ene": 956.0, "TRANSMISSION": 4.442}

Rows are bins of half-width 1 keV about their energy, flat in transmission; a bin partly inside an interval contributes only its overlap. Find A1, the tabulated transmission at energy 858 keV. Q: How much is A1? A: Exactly 2.797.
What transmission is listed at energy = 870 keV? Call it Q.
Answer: 4.078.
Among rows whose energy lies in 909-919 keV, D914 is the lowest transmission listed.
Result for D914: 4.012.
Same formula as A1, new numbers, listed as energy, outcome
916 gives 4.012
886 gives 4.313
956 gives 4.442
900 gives 4.272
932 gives 4.511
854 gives 2.609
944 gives 4.419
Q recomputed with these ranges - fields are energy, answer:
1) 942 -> 4.382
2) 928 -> 4.27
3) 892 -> 4.254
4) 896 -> 4.248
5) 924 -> 4.225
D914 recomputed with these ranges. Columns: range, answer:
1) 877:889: 4.254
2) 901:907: 4.086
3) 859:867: 3.108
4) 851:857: 2.609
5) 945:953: 4.319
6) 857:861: 2.797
